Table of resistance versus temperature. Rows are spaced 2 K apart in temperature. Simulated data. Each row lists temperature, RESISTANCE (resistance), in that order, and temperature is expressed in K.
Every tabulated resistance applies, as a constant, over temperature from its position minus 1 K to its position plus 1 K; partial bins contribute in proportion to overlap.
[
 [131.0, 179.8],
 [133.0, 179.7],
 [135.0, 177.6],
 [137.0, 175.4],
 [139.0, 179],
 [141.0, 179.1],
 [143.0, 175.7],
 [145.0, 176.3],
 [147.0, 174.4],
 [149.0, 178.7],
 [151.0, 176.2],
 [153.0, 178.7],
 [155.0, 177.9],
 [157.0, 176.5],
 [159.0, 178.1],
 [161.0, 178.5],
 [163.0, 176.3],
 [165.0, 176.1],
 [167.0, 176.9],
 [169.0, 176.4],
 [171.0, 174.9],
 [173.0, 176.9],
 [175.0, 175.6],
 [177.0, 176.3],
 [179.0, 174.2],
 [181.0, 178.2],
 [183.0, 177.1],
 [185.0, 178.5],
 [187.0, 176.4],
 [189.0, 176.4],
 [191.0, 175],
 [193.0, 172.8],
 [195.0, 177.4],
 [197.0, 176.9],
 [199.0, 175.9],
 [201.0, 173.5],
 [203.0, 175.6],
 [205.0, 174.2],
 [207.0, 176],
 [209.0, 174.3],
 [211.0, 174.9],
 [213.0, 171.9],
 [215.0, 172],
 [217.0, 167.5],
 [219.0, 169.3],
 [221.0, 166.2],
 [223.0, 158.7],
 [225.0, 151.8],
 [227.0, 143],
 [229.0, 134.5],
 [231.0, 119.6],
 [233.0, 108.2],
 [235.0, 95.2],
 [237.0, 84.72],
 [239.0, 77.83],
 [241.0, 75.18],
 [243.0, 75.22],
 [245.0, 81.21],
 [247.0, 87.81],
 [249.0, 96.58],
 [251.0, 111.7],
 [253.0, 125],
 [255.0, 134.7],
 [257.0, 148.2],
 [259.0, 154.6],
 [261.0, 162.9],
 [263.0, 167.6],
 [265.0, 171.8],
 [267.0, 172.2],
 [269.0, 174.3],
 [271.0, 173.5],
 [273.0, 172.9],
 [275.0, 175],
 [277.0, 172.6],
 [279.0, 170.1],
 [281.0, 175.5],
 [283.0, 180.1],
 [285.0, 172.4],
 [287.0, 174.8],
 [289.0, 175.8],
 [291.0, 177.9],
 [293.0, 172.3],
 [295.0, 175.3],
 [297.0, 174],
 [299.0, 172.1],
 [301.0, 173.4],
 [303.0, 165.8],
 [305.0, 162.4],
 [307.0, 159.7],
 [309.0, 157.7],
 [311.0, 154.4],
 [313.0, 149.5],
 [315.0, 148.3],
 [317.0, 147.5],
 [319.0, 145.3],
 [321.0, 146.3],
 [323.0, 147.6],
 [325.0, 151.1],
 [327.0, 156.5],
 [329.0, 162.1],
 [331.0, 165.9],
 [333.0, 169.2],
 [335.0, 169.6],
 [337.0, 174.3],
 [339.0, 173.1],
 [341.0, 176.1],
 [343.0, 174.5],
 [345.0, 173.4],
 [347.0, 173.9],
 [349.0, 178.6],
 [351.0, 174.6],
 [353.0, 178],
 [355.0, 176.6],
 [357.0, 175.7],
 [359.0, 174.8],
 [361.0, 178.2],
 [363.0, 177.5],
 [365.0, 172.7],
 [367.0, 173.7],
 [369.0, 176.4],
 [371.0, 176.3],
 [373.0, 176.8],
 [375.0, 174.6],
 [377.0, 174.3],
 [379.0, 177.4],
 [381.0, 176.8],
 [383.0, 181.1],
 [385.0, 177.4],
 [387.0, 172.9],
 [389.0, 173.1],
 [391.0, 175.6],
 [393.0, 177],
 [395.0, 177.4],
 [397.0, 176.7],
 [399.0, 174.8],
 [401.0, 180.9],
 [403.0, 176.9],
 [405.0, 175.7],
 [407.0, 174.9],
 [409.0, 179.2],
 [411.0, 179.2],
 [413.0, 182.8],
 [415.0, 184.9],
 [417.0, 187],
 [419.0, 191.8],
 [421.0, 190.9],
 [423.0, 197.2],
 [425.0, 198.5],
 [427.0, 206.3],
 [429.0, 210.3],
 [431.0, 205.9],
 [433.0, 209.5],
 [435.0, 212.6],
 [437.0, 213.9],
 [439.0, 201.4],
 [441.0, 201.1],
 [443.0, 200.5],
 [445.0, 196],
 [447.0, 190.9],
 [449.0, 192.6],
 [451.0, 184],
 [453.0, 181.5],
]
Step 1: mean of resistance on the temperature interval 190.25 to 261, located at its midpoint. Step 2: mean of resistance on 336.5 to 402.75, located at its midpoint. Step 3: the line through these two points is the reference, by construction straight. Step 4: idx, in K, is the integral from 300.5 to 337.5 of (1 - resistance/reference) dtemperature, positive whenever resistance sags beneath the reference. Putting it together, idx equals 1.3 K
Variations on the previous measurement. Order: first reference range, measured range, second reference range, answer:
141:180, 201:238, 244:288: 2.70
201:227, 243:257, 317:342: 4.98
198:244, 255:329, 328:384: -2.28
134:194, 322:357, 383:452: 3.01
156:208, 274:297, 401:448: 1.14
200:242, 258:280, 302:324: -3.03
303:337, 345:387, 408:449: -0.61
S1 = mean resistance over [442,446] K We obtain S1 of 198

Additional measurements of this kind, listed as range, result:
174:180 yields 175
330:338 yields 170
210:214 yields 173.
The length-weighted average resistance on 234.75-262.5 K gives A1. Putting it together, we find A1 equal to 109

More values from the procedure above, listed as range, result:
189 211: 175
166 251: 151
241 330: 154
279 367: 168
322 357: 169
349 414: 177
